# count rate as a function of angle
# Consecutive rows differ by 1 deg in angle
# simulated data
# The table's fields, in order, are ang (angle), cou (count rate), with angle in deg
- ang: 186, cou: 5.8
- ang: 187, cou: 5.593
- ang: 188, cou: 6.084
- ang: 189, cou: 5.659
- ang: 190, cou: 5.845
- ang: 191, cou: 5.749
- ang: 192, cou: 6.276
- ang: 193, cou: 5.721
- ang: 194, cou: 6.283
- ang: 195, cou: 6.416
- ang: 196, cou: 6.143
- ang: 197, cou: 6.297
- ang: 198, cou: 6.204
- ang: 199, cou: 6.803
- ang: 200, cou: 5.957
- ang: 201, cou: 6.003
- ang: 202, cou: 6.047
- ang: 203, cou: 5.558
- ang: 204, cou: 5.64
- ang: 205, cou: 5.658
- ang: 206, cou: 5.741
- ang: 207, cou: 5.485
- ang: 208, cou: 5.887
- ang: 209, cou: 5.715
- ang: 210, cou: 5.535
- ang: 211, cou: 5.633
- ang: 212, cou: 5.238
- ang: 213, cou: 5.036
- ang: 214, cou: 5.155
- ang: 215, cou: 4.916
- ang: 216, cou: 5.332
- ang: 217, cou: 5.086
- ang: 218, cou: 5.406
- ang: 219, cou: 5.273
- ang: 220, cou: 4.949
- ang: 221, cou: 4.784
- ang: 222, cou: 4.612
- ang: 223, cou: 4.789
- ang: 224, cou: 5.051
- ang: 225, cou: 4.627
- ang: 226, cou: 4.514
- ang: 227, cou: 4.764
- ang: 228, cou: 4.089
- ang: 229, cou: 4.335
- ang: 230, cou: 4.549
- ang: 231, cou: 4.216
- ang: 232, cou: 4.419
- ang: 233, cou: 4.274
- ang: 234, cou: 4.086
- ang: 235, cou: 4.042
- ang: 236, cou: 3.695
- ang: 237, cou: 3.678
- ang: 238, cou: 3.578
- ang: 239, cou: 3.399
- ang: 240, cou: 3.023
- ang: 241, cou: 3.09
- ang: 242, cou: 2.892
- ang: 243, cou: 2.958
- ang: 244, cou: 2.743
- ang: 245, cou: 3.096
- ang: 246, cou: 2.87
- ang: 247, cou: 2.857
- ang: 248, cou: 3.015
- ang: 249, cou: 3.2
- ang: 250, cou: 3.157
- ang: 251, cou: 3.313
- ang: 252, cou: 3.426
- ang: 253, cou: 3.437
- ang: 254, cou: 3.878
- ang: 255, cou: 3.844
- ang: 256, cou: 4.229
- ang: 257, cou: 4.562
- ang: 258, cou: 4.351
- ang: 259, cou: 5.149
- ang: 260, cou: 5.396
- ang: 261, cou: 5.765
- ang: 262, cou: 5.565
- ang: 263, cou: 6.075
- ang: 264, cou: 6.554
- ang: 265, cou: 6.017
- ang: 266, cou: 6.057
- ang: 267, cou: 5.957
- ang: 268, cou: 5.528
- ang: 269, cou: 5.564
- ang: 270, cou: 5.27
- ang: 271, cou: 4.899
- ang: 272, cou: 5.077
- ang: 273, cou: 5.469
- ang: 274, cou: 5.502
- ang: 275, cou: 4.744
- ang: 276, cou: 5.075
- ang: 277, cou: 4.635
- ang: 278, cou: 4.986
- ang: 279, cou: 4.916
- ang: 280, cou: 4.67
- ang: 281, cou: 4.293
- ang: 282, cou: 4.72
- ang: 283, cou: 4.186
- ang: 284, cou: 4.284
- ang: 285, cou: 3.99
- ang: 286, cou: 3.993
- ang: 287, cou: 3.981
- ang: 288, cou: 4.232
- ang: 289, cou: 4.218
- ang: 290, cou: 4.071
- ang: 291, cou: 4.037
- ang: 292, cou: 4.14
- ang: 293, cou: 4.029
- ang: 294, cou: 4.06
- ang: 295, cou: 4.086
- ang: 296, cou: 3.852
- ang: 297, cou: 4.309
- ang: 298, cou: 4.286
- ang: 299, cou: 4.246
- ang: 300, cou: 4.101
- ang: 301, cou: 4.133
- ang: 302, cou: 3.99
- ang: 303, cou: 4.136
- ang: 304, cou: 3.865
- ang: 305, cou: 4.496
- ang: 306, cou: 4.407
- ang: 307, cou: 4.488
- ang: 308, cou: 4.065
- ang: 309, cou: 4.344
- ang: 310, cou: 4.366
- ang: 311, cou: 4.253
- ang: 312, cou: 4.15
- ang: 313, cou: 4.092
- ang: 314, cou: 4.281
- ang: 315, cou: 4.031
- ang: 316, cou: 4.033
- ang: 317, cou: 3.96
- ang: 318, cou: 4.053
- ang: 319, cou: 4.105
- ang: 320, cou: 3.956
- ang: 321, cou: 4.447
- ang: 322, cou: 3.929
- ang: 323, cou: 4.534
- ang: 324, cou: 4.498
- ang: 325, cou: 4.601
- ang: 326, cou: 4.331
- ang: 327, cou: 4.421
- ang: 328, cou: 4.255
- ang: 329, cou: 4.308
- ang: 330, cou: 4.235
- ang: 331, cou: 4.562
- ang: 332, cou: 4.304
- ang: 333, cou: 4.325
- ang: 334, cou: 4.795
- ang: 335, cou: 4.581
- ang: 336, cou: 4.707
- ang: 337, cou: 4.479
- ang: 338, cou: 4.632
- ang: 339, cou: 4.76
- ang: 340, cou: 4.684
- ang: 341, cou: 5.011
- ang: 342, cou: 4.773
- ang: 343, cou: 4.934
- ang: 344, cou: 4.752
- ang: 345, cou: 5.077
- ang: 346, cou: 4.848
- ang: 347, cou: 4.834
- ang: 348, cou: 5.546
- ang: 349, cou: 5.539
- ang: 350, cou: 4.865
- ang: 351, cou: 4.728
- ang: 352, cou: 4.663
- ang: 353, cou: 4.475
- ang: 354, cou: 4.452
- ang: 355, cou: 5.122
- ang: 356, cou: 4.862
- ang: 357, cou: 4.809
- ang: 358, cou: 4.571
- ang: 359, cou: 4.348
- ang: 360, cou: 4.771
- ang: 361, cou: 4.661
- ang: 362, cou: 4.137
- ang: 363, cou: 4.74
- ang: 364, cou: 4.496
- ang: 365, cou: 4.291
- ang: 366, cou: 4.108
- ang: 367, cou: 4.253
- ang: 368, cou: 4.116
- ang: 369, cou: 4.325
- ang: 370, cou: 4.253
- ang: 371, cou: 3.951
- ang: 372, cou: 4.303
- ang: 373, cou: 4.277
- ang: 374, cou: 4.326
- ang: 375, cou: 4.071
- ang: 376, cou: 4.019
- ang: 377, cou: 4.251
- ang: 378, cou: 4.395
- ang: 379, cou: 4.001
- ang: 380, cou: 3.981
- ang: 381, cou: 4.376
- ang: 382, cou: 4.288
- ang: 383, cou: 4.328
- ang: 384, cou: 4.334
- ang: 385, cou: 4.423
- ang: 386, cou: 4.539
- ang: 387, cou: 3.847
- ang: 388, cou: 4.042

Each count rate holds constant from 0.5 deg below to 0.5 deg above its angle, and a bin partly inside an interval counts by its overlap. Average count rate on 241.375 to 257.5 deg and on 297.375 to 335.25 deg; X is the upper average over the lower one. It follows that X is 1.28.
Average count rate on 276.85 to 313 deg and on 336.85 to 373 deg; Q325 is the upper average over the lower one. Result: 1.1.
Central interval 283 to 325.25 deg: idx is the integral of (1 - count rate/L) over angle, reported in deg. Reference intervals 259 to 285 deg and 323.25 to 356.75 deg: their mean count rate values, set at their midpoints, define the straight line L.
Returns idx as 6.8 deg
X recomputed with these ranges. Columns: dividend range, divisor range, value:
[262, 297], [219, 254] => 1.25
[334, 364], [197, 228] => 0.89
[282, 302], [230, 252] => 1.20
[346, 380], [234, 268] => 1.10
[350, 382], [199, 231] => 0.84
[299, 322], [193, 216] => 0.72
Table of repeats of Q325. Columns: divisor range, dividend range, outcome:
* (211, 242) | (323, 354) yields 1.05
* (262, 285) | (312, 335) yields 0.83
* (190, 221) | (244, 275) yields 0.81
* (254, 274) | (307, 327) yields 0.80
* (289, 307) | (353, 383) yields 1.05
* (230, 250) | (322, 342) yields 1.31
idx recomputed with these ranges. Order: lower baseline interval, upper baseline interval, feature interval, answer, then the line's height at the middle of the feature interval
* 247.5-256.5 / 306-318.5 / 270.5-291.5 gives -4.11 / 3.83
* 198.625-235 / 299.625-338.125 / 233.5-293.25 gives 5.03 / 4.74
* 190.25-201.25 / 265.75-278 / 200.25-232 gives 4.25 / 5.93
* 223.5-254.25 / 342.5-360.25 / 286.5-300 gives 0.40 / 4.25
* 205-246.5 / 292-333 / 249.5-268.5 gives -2.13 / 4.37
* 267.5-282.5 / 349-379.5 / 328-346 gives -0.08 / 4.62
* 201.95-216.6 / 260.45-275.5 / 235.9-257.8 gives 8.64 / 5.56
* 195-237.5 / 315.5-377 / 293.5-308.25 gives 1.73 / 4.73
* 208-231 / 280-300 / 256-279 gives -4.73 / 4.43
